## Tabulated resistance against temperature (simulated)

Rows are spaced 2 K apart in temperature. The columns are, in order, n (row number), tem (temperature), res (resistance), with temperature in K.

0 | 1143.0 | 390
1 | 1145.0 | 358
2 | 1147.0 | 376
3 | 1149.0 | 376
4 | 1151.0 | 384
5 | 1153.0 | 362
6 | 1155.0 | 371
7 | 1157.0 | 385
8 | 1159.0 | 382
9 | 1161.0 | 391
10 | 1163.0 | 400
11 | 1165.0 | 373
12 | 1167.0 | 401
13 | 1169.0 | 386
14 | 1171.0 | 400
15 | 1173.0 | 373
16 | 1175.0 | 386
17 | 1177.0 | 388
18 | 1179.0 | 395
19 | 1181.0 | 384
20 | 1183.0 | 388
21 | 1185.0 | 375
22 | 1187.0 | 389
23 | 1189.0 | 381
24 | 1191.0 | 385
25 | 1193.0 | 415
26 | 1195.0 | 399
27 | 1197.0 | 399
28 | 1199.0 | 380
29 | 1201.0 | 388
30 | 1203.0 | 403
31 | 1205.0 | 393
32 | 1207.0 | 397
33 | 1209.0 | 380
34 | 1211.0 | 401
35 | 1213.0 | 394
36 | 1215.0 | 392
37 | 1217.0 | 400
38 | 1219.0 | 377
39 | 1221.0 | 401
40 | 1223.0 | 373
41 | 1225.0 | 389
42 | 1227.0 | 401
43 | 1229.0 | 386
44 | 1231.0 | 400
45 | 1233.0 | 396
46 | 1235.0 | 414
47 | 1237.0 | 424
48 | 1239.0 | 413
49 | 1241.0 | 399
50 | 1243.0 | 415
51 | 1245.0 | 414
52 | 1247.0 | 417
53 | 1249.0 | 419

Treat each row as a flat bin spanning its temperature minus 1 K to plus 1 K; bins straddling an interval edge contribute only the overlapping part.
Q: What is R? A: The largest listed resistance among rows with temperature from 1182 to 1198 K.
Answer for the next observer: 415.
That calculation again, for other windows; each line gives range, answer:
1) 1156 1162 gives 391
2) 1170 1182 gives 400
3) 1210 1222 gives 401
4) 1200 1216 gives 403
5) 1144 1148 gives 376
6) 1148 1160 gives 385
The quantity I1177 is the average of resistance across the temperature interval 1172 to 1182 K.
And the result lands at 385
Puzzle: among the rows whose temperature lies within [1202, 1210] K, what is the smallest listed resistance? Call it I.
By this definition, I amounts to 380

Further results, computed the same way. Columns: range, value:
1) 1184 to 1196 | 375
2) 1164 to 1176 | 373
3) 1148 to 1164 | 362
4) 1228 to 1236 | 386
